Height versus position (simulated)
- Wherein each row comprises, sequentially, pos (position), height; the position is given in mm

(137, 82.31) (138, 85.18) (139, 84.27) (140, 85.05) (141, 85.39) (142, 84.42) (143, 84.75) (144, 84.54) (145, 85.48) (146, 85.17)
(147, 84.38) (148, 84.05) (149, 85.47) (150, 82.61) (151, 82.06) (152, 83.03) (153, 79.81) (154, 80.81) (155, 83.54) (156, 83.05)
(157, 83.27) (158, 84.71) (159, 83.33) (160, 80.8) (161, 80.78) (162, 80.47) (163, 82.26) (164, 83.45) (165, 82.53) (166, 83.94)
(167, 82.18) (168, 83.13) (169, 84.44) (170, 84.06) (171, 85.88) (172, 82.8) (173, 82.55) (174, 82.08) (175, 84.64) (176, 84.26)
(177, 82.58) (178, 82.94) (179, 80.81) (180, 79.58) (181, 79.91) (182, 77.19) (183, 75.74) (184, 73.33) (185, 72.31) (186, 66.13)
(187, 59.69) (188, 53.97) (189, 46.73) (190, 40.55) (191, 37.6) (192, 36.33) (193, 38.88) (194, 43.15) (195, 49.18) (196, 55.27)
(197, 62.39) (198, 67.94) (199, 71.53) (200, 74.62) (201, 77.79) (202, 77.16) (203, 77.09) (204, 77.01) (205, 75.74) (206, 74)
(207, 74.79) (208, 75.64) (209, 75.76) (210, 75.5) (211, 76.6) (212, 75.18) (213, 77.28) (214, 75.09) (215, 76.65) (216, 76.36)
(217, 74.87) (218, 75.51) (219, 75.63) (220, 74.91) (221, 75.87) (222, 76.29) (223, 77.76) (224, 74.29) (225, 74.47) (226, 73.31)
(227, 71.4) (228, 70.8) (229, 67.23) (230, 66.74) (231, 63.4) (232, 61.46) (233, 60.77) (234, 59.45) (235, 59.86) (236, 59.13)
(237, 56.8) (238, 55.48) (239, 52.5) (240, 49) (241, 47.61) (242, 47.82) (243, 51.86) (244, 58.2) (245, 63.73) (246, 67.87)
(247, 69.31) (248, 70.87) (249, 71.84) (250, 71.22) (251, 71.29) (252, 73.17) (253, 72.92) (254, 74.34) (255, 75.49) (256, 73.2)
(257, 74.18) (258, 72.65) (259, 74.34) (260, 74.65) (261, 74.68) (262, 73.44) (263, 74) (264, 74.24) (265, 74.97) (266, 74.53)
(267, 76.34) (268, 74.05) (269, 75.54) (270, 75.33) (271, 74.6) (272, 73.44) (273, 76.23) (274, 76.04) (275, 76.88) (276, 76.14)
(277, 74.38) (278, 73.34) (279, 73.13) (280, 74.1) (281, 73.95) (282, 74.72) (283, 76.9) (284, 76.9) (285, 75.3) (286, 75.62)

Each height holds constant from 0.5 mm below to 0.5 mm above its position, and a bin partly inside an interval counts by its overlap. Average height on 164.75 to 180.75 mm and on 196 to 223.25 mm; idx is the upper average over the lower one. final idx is 0.90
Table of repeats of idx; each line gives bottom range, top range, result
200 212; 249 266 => 0.97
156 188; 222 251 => 0.80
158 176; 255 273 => 0.90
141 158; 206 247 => 0.81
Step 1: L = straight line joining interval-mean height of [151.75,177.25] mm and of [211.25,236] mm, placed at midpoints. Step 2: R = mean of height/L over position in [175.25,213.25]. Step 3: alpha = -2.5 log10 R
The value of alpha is 0.13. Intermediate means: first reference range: 82.9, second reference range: 71.2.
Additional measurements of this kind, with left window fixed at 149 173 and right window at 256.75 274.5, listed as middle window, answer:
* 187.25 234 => 0.17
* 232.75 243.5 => 0.37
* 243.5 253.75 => 0.10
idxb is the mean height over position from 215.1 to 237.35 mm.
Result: 69.6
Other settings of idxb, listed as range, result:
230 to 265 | 65.8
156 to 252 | 70.5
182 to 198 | 55.2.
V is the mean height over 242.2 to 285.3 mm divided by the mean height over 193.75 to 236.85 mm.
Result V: 1.0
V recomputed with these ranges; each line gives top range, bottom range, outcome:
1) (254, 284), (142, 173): 0.90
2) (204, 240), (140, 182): 0.85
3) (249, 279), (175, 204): 1.13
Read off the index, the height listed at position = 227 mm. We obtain 71.4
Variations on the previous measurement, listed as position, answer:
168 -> 83.13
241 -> 47.61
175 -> 84.64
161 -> 80.78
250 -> 71.22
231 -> 63.4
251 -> 71.29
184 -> 73.33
